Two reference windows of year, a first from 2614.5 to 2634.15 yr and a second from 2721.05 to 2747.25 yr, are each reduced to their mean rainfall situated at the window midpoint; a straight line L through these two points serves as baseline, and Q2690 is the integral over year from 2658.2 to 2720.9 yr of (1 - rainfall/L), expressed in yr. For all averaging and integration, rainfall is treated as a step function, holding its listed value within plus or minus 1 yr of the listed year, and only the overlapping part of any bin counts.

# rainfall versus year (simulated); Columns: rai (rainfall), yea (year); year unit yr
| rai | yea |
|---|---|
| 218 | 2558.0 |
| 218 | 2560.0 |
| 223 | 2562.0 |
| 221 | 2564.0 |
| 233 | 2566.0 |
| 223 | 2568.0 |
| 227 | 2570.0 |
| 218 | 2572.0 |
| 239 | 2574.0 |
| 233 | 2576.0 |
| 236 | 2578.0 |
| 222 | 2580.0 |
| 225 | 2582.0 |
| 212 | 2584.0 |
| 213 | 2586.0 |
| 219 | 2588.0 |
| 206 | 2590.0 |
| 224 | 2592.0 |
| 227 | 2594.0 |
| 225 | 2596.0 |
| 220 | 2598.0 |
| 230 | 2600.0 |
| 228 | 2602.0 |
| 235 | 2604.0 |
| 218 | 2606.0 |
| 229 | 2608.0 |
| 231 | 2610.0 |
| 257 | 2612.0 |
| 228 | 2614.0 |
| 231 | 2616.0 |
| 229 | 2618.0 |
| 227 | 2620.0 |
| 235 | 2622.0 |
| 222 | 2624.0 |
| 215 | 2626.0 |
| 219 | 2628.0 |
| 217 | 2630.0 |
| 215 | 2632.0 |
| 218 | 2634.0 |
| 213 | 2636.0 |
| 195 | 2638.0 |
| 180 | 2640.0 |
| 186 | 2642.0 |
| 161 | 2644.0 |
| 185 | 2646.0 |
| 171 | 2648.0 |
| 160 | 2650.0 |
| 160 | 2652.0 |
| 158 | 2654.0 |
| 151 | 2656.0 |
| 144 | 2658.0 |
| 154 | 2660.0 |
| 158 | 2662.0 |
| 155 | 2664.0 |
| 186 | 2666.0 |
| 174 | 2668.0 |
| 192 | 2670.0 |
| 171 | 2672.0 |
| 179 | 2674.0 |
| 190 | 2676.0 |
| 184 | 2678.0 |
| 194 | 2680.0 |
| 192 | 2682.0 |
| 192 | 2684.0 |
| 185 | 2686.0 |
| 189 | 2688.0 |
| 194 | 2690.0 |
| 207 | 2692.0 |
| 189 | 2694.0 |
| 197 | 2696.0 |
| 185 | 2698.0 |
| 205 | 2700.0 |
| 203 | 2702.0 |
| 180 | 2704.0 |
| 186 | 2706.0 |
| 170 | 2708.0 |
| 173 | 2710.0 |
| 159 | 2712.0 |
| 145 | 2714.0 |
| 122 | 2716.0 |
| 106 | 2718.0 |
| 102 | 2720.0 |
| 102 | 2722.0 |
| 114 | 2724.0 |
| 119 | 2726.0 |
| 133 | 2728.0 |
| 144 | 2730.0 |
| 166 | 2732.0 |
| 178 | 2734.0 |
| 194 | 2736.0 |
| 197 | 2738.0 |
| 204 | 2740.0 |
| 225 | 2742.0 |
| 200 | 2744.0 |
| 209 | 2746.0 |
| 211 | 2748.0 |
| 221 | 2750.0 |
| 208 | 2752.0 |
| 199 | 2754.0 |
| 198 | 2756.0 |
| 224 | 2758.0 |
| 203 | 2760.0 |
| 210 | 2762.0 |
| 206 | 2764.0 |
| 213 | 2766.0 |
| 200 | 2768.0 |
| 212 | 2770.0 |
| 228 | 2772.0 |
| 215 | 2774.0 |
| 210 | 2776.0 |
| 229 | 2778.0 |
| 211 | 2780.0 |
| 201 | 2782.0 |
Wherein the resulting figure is 5.4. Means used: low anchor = 223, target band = 174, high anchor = 169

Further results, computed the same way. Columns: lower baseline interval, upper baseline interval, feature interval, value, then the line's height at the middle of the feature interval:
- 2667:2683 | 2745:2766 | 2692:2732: 8.01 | 196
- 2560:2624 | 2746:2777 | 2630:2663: 6.64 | 221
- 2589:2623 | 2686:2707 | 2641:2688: 7.25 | 206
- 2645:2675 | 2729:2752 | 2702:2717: 1.59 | 185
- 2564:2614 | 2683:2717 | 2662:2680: 1.33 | 193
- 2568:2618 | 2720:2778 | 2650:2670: 4.66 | 211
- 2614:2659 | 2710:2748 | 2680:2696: -1.64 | 175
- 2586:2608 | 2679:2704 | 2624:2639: -0.10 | 212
